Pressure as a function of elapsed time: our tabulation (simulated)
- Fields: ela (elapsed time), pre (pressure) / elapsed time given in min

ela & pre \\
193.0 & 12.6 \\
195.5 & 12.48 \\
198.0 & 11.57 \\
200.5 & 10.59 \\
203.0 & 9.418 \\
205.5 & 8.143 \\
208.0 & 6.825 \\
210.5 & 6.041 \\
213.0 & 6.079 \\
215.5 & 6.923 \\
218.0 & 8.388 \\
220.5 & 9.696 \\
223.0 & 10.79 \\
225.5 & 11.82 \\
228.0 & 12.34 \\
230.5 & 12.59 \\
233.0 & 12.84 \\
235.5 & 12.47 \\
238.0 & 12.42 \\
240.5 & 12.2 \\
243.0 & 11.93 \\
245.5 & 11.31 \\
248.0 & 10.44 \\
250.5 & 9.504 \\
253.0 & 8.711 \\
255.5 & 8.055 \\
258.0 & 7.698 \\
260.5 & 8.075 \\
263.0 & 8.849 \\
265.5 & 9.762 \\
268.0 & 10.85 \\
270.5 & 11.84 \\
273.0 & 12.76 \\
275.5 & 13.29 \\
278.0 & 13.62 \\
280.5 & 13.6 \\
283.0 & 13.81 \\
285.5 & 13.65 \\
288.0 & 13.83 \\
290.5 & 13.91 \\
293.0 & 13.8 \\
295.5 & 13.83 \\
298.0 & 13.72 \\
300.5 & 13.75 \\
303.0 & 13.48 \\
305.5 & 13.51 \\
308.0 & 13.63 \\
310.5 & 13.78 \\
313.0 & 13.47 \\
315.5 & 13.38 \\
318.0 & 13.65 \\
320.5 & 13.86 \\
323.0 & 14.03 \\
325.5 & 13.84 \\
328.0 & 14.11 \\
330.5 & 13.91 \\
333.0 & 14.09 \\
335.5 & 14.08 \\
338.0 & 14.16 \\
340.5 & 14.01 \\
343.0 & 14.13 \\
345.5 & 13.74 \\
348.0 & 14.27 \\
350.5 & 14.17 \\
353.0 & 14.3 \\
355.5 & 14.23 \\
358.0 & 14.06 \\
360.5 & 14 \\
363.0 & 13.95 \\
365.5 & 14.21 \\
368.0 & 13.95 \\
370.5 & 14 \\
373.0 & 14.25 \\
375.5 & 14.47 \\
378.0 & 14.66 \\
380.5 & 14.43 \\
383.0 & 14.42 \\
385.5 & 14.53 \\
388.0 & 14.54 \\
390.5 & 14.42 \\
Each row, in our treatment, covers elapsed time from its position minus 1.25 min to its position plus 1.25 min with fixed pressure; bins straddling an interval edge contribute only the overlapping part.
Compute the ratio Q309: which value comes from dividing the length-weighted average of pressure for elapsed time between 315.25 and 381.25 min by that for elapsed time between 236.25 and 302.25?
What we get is 1.20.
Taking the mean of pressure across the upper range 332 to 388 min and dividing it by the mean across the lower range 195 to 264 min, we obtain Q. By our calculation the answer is 1.43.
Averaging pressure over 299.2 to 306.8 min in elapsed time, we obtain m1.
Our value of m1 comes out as 13.6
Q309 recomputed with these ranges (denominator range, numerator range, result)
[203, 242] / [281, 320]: 1.37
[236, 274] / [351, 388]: 1.38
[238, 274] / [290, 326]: 1.34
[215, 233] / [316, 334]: 1.30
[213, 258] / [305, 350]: 1.32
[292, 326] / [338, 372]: 1.03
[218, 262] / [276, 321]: 1.28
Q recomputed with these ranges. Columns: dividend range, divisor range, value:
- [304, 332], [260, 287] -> 1.15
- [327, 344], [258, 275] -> 1.37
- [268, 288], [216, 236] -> 1.18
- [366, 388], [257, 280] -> 1.32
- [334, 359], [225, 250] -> 1.18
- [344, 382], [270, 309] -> 1.05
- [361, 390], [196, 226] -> 1.61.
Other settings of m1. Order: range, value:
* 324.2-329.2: 14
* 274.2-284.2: 13.6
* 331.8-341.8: 14.1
